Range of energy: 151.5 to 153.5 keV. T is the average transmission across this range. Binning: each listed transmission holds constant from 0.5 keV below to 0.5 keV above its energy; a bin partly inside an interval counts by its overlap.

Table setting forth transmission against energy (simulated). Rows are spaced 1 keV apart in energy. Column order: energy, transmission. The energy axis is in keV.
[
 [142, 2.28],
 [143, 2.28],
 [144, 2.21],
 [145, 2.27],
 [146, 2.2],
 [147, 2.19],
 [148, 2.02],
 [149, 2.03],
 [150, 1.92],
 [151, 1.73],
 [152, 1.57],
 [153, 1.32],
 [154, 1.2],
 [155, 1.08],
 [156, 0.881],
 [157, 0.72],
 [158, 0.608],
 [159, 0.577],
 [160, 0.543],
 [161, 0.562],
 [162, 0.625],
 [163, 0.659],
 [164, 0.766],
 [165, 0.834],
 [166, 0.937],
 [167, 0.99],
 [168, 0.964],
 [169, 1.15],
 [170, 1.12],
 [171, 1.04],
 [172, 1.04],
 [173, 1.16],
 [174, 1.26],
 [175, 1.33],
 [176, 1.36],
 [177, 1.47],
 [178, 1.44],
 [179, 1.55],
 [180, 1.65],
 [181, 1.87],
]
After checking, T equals 1.45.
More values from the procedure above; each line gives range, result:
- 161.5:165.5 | 0.721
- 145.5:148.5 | 2.14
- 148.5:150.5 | 1.97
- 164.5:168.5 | 0.931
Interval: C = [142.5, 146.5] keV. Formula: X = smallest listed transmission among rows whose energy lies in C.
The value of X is 2.2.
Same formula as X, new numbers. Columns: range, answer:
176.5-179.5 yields 1.44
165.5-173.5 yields 0.937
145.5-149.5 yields 2.02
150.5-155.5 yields 1.08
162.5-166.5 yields 0.659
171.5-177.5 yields 1.04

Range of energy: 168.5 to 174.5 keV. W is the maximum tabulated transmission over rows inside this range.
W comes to 1.26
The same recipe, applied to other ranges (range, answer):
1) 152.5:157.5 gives 1.32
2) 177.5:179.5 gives 1.55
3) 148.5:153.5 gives 2.03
